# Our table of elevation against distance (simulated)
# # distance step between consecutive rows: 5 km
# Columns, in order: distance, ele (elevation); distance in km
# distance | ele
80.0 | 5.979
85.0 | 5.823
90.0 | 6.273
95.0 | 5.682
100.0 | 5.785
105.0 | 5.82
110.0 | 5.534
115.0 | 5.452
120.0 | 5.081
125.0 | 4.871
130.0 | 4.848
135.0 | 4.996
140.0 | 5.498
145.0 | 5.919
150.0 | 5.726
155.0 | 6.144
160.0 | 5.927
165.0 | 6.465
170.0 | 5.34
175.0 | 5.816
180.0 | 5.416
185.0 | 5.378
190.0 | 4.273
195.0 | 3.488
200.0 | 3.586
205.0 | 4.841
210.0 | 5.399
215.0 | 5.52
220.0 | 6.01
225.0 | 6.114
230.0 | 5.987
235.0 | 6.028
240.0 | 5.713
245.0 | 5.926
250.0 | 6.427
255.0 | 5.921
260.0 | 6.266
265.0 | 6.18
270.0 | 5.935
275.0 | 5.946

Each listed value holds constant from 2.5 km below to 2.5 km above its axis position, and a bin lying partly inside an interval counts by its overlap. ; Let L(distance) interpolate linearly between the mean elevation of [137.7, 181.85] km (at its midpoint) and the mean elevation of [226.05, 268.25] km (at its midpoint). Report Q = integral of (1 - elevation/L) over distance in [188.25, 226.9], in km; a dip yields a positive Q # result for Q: 6.8 km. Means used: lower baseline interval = 5.81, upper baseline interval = 6.06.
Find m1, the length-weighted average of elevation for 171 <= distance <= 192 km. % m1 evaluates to 5.25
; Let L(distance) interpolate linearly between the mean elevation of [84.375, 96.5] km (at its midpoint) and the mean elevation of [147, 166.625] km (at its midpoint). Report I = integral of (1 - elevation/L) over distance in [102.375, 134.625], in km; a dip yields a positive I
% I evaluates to 4.00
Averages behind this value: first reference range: 5.96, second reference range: 6.04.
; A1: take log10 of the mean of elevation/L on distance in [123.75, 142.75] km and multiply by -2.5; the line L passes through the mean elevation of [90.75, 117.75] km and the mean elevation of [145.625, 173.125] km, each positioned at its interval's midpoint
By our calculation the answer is 0.147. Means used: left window 5.69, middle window 5.08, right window 5.92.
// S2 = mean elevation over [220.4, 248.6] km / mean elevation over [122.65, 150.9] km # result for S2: 1.1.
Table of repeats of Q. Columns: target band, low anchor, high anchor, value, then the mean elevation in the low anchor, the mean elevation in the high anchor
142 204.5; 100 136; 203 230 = 2.1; 5.28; 5.63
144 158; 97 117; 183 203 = -3.0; 5.65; 4.17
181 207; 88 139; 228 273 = 6.4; 5.43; 6.04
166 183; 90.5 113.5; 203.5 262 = 0.6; 5.74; 5.86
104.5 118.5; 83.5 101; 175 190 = 0.6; 5.9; 5.28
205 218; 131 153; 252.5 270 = 1.1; 5.5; 6.1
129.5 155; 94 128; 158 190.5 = 0.0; 5.44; 5.59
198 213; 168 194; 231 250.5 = 2.2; 5.14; 5.98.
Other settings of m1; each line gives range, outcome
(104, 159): 5.45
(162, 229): 5.23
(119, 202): 5.23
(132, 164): 5.72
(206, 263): 5.91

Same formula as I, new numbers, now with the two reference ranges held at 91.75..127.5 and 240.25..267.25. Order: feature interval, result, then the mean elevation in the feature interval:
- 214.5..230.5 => 0.07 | 5.95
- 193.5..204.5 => 3.92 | 3.78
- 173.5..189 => 1.05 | 5.4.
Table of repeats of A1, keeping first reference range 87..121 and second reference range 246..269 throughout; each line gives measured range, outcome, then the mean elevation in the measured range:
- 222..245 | 0.02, 5.96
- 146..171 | -0.02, 5.96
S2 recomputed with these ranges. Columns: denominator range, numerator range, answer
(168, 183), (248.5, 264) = 1.12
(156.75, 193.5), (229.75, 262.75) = 1.10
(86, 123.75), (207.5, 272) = 1.06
